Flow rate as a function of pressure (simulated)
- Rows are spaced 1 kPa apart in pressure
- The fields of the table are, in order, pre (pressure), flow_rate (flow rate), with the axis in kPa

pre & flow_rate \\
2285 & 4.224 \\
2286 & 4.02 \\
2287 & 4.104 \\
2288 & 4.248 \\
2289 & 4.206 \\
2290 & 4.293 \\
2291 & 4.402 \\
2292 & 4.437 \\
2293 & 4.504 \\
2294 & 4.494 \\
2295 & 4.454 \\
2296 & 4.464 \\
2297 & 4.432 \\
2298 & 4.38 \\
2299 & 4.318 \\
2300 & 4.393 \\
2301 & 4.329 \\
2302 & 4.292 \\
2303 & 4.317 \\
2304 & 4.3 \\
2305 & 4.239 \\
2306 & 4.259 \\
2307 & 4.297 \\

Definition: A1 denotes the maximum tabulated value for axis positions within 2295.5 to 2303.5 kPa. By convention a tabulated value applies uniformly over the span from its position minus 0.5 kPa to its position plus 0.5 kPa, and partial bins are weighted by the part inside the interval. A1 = 4.464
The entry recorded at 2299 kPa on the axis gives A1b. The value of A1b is 4.318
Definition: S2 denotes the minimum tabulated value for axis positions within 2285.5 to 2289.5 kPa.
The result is 4.02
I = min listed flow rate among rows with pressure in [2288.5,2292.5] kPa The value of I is 4.206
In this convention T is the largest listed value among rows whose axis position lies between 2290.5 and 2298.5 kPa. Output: 4.504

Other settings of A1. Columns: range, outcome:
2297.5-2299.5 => 4.38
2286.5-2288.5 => 4.248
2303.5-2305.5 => 4.3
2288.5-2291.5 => 4.402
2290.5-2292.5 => 4.437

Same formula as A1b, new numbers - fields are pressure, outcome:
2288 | 4.248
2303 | 4.317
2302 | 4.292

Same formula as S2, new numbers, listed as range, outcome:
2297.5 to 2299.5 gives 4.318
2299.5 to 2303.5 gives 4.292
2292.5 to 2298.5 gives 4.38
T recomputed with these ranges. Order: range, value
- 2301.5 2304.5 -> 4.317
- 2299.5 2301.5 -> 4.393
